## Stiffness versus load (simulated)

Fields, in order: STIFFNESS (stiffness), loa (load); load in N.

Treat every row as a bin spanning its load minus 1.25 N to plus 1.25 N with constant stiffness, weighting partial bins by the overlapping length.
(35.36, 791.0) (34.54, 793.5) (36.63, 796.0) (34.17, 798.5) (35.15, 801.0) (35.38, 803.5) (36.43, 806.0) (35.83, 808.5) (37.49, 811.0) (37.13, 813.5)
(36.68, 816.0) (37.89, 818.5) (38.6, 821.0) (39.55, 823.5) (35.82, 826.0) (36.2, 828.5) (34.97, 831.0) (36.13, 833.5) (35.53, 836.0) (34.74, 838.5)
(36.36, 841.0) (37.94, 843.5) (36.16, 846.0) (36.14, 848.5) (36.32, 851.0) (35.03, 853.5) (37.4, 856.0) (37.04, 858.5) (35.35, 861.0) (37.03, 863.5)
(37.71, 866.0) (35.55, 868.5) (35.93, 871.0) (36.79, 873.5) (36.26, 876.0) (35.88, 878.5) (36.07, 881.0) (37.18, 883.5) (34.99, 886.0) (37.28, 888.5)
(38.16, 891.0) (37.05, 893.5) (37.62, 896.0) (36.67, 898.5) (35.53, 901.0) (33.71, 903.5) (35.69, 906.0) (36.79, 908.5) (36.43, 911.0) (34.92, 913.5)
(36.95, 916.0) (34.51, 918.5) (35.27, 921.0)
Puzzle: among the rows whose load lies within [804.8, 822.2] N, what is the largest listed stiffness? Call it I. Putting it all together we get 38.6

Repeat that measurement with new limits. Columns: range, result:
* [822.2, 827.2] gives 39.55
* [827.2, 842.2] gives 36.36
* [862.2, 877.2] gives 37.71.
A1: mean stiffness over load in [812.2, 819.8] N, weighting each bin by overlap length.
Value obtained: 37.2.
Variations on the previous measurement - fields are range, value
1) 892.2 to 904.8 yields 36.1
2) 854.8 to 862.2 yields 36.6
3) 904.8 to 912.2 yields 36.3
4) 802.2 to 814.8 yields 36.4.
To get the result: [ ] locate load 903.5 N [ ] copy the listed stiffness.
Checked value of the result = 33.71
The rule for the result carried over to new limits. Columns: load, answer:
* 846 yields 36.16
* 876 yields 36.26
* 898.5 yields 36.67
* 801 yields 35.15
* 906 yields 35.69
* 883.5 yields 37.18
